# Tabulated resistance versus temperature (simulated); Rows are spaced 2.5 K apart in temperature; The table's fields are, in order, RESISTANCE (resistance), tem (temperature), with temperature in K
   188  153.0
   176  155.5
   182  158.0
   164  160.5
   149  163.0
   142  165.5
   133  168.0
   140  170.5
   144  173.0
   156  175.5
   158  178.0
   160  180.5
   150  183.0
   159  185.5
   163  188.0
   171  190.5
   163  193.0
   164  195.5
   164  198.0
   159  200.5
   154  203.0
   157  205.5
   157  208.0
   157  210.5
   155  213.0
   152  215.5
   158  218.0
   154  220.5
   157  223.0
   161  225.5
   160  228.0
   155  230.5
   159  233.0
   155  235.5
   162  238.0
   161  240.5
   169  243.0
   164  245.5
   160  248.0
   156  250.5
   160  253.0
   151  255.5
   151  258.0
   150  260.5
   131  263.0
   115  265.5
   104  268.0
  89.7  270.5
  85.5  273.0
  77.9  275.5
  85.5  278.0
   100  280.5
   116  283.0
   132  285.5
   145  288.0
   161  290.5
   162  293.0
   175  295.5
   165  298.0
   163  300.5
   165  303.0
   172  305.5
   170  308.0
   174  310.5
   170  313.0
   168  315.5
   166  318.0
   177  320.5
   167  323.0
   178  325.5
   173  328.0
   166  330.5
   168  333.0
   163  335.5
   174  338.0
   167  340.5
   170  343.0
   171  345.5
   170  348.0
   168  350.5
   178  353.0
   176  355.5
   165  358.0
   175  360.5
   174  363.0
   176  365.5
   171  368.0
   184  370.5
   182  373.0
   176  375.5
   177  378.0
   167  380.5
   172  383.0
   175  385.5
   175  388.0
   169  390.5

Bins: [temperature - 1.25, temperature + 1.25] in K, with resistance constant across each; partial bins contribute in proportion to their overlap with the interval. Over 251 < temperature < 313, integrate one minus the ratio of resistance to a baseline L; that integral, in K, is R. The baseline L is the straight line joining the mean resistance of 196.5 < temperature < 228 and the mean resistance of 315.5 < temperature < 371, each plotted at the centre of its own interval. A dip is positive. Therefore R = 10.0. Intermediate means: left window 157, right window 171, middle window 138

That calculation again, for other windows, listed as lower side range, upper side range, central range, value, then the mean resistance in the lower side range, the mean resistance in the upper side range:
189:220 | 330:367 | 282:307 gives 1.6 K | 159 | 171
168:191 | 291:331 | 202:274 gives 5.4 K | 154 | 169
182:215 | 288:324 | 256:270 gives 3.0 K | 159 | 167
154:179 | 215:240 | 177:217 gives -0.7 K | 155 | 158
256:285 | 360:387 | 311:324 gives -2.7 K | 111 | 175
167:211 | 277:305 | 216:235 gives -0.7 K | 156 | 144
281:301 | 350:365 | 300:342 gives -2.4 K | 150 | 173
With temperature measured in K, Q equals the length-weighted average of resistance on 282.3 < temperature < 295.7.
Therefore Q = 148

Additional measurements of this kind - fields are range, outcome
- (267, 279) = 88.3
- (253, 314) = 138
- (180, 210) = 160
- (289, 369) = 170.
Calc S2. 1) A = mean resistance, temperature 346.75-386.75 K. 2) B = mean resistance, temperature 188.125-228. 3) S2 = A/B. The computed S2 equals 1.1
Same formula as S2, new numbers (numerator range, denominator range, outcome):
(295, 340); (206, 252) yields 1.07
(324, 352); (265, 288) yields 1.66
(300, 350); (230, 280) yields 1.25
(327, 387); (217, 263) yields 1.10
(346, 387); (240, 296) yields 1.30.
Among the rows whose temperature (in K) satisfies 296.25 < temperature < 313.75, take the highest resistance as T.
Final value 174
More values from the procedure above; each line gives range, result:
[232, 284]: 169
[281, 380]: 184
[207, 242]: 162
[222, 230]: 161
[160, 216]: 171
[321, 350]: 178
